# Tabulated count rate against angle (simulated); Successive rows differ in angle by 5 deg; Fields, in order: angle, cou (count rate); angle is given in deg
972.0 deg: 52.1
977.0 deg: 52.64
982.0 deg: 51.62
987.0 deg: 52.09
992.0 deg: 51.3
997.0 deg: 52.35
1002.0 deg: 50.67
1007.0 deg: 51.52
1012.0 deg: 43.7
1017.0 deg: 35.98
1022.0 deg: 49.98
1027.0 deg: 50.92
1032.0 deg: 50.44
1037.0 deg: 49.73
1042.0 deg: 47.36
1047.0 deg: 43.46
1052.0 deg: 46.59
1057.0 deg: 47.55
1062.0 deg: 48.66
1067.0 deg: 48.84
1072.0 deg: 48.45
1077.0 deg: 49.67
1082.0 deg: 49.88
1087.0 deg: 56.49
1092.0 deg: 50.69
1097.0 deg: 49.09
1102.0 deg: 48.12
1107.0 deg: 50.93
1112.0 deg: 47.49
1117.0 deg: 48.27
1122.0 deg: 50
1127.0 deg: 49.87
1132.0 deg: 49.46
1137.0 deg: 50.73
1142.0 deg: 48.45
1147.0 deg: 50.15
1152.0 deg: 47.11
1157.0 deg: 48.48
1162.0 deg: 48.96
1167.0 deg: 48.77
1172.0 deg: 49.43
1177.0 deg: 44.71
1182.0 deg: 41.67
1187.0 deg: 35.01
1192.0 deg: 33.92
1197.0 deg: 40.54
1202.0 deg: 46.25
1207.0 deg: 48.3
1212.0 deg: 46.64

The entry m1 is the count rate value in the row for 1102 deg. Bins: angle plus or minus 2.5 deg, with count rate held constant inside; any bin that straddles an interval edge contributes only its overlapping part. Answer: 48.12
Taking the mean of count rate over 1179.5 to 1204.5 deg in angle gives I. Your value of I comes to 39.5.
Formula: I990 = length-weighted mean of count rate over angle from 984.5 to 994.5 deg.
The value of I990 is 51.7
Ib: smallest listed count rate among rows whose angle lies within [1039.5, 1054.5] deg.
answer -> 43.46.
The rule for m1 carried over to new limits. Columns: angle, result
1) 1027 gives 50.92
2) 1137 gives 50.73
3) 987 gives 52.09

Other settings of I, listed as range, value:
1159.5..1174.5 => 49.1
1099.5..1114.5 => 48.8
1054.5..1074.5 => 48.4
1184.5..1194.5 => 34.5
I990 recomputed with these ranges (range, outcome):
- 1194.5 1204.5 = 43.4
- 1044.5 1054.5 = 45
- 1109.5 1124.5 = 48.6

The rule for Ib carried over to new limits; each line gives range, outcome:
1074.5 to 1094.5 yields 49.67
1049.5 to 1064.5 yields 46.59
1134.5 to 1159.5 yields 47.11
